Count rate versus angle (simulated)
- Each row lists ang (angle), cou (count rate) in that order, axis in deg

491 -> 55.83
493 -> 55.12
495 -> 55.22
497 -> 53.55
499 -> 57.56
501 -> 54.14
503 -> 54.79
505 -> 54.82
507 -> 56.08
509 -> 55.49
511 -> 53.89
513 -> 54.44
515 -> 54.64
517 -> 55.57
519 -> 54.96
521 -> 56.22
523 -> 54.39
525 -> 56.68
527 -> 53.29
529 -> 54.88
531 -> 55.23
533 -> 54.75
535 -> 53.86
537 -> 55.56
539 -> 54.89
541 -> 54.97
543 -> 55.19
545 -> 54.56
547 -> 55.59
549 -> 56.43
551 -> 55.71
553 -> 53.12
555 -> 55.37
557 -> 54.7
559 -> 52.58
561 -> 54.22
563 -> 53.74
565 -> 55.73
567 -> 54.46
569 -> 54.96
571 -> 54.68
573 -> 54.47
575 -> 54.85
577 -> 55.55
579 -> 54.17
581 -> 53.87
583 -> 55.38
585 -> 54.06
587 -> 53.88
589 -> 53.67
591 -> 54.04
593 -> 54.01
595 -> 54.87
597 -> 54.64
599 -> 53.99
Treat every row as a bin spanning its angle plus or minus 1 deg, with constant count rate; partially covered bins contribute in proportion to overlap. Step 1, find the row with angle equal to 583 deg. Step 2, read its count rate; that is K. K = 55.38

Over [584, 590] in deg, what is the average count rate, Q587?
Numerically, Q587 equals 53.9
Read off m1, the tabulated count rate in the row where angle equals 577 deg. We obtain 55.55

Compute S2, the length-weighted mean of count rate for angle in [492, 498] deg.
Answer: 54.6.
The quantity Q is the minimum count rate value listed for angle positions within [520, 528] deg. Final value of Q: 53.29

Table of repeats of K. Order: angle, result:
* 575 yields 54.85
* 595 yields 54.87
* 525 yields 56.68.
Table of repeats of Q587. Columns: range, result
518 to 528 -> 55.1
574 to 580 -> 54.9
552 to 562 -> 54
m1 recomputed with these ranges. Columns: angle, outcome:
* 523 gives 54.39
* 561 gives 54.22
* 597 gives 54.64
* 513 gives 54.44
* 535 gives 53.86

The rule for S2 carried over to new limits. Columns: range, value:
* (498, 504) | 55.5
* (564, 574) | 54.9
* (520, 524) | 55.3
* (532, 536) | 54.3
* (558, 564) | 53.5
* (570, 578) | 54.9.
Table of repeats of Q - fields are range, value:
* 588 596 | 53.67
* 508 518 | 53.89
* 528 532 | 54.88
